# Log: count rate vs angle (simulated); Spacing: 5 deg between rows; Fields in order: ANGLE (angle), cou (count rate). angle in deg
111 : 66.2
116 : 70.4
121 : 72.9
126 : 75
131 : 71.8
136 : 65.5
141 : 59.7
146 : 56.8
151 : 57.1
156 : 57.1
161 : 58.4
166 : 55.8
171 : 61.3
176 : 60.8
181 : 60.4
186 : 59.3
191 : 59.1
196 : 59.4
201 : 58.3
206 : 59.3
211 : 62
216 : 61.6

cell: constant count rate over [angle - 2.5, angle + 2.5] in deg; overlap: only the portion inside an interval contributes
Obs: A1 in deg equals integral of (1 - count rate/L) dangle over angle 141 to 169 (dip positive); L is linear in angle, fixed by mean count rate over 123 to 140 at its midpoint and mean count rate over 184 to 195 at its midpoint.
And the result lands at 3.5 deg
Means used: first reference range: 69.9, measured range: 57.4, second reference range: 59.2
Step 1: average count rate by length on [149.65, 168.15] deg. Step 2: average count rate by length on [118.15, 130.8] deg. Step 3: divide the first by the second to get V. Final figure 0.8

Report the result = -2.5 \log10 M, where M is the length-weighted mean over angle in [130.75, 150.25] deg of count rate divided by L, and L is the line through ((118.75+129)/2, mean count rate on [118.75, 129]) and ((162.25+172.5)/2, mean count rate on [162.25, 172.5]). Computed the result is 0.10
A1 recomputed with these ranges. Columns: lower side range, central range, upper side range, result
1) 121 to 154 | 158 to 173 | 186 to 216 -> 1.0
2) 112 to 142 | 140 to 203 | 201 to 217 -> 5.7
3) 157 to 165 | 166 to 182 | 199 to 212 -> -0.5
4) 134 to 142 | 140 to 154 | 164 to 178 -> 1.0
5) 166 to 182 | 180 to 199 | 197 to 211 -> 0.1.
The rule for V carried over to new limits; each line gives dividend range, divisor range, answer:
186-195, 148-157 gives 1.04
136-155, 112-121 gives 0.84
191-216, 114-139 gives 0.84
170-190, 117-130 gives 0.82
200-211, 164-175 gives 1.01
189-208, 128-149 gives 0.93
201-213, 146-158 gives 1.05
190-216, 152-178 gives 1.02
